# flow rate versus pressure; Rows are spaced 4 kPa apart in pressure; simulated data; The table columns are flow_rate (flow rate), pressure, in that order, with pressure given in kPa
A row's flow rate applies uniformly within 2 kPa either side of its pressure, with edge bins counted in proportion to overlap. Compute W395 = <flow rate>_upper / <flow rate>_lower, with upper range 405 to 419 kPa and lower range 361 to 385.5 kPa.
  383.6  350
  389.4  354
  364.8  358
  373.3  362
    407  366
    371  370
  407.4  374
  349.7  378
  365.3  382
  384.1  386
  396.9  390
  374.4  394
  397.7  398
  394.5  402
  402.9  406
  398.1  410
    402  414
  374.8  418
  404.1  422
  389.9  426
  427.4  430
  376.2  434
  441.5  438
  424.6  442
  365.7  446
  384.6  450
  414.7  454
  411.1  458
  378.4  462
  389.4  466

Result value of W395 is 1.04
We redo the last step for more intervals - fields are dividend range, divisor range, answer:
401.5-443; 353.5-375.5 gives 1.05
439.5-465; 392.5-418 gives 1.01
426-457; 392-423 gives 1.03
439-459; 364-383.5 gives 1.06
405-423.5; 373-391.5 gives 1.04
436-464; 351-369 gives 1.05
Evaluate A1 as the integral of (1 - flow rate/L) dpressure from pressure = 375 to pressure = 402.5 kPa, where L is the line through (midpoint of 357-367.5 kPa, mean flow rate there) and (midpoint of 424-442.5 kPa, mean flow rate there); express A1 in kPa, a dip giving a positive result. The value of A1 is 0.9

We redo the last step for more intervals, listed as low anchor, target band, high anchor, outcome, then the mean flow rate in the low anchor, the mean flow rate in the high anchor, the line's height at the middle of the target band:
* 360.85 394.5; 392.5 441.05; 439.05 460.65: -0.9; 382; 401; 392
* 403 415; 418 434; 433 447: 0.2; 400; 406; 404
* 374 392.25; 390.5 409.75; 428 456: -0.4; 378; 405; 386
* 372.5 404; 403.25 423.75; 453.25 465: -0.4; 383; 399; 389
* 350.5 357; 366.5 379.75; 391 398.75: 0.2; 384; 386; 385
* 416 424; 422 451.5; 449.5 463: -0.6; 389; 400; 394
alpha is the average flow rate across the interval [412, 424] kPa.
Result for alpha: 394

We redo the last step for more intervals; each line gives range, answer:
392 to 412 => 394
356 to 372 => 379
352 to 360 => 377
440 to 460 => 400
